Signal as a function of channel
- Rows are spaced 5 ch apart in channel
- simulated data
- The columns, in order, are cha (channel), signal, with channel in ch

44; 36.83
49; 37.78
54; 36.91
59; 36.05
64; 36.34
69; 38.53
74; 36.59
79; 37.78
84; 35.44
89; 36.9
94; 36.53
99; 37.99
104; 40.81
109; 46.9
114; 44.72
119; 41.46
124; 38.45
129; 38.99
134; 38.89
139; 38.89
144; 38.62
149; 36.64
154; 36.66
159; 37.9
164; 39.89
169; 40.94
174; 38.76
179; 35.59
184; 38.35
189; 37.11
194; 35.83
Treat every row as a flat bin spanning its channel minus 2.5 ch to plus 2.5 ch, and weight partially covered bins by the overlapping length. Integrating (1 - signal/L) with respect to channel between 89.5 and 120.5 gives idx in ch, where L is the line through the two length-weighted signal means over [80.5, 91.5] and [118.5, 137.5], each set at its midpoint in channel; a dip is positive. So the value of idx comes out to -2.8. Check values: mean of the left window 36.3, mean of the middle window 41.1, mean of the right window 39.2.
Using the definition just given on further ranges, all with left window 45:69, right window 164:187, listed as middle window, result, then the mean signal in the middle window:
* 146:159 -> 0.43 ch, 37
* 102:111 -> -1.49 ch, 43.9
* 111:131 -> -1.74 ch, 41.1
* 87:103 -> -0.01 ch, 37.5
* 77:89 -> 0.22 ch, 36.6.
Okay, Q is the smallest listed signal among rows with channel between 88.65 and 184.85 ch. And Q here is 35.59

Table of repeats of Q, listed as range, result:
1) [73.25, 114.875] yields 35.44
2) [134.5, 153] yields 36.64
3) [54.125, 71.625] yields 36.05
